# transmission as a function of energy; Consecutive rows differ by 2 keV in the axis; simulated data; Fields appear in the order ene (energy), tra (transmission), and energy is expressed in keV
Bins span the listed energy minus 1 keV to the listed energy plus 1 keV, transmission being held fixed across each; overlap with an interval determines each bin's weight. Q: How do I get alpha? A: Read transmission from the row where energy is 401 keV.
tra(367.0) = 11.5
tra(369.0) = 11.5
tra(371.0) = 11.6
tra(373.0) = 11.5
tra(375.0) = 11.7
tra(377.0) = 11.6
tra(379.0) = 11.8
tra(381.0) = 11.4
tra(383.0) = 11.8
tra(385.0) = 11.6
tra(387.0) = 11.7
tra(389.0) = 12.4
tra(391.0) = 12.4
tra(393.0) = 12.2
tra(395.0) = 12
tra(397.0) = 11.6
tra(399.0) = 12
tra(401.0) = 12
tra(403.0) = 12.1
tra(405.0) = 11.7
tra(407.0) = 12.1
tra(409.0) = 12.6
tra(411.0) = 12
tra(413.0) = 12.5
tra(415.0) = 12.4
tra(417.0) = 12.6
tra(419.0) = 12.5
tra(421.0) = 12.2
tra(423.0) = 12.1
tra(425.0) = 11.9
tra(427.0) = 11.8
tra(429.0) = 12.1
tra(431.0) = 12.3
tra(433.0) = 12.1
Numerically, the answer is 12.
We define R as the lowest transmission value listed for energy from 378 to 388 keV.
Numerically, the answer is 11.4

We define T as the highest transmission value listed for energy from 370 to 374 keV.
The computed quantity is 11.6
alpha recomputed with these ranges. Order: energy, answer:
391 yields 12.4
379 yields 11.8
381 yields 11.4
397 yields 11.6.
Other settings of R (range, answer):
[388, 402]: 11.6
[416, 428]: 11.8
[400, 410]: 11.7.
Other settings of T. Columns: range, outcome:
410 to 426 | 12.6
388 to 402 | 12.4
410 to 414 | 12.5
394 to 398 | 12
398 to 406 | 12.1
